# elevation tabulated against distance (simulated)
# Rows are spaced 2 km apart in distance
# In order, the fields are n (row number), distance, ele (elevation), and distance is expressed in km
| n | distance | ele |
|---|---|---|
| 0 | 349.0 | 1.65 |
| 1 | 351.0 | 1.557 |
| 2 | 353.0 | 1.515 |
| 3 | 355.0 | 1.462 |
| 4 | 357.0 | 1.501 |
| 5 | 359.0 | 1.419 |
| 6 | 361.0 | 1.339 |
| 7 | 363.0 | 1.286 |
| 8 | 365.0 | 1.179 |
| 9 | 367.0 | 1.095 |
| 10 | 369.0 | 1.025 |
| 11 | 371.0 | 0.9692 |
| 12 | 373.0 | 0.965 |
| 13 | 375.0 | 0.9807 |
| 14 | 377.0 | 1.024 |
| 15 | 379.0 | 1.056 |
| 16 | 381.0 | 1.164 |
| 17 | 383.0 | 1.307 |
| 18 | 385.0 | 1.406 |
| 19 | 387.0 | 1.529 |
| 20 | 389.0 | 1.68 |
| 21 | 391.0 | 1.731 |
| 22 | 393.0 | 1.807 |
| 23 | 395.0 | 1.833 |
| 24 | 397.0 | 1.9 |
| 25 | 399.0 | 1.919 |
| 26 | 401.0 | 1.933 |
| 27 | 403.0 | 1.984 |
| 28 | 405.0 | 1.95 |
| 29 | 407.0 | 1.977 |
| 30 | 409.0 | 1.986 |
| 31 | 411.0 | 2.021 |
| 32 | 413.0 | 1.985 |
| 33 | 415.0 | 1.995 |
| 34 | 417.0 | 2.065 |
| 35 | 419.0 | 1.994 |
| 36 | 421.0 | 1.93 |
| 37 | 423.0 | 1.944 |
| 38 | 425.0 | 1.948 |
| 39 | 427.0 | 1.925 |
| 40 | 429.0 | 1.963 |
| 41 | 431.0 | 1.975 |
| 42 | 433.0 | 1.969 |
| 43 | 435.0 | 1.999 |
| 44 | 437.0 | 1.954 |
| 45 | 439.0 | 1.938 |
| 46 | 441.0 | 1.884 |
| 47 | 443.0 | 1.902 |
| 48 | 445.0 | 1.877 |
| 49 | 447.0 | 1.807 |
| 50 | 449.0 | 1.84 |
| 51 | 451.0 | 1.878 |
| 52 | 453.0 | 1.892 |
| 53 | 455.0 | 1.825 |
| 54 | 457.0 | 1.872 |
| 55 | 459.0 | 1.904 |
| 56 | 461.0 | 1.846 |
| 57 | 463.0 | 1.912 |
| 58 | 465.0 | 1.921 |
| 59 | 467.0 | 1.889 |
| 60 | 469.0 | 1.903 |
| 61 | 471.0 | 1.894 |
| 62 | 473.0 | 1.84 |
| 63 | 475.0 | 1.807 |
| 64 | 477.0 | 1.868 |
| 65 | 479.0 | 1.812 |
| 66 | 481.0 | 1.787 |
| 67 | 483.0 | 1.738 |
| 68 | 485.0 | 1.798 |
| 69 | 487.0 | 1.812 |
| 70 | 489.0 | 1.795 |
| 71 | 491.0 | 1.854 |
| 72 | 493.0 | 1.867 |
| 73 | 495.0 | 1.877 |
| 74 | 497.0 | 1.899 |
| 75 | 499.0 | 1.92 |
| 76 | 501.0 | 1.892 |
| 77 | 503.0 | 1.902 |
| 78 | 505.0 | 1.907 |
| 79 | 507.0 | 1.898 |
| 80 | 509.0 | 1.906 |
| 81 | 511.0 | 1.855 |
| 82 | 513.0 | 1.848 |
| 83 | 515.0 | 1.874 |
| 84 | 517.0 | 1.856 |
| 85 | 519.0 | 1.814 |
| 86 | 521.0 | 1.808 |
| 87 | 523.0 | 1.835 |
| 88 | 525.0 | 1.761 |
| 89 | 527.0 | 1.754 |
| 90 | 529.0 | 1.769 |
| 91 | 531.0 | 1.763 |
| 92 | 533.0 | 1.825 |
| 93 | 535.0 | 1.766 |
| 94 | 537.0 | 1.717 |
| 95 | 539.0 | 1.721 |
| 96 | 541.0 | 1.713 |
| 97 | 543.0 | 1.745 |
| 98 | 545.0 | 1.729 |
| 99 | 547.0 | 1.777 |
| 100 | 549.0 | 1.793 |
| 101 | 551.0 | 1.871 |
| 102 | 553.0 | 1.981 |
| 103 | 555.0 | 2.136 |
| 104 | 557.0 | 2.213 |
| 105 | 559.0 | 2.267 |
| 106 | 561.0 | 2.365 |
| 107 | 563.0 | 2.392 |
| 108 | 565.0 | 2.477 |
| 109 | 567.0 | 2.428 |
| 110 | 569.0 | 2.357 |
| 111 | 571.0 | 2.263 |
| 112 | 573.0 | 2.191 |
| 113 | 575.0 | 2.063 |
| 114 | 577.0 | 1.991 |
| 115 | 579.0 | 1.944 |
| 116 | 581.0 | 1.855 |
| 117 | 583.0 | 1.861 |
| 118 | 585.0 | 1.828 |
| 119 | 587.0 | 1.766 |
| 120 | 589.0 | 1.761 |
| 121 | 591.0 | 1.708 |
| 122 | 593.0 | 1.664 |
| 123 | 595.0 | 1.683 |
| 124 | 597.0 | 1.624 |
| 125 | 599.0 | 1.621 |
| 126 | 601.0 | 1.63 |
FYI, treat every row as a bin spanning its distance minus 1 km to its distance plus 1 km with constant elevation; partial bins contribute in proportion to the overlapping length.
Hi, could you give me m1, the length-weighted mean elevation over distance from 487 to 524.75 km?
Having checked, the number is 1.86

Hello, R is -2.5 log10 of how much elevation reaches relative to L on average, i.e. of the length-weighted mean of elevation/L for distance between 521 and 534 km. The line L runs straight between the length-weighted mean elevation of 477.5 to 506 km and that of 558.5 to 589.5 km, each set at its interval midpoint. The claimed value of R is 0.10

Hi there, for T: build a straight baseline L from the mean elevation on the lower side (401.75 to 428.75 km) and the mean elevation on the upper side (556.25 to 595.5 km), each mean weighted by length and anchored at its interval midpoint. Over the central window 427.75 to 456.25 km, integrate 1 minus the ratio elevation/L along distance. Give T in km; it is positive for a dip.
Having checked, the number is 1.2 km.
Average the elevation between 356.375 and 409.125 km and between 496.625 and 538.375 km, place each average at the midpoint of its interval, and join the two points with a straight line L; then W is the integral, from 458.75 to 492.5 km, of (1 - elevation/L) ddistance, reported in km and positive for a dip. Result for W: -2.4 km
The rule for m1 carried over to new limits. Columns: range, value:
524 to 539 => 1.76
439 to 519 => 1.86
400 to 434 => 1.97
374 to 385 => 1.13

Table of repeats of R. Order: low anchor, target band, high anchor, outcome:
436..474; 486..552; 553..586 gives 0.120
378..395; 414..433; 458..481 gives -0.190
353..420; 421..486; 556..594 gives -0.088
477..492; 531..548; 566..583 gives 0.143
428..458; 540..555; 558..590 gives 0.138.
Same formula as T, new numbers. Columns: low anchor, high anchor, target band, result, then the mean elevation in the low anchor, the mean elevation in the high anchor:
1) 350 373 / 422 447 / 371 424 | -1.8 km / 1.29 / 1.93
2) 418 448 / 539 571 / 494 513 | 1.2 km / 1.93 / 2.08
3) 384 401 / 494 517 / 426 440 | -1.3 km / 1.74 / 1.89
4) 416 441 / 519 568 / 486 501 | 0.7 km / 1.96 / 1.94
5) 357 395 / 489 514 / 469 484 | -0.5 km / 1.3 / 1.88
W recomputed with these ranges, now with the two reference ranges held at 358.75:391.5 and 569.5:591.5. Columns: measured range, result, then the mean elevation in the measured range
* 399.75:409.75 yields -4.7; 1.96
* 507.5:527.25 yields -1.3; 1.84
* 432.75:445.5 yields -4.2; 1.93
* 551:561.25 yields -1.6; 2.15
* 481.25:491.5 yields -1.1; 1.8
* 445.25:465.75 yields -4.9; 1.87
